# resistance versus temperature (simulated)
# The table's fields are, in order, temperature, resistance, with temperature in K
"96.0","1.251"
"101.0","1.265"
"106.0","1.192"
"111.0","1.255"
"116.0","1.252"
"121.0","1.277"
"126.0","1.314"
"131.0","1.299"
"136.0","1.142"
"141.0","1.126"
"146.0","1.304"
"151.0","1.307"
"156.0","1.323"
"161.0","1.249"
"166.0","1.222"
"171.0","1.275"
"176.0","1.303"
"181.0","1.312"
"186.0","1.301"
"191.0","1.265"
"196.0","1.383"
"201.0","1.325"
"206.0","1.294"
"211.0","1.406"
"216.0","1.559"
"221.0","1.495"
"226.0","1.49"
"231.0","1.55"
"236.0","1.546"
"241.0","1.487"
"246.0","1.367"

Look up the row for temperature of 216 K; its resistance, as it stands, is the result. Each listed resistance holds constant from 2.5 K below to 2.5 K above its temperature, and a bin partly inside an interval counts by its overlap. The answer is 1.559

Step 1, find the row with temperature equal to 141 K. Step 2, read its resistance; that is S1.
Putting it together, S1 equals 1.126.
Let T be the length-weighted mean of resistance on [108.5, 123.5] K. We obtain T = 1.26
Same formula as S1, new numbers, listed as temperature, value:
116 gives 1.252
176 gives 1.303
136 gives 1.142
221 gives 1.495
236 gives 1.546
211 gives 1.406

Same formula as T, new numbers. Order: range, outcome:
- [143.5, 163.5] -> 1.3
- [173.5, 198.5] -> 1.31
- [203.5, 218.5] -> 1.42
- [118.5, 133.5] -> 1.3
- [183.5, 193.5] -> 1.28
